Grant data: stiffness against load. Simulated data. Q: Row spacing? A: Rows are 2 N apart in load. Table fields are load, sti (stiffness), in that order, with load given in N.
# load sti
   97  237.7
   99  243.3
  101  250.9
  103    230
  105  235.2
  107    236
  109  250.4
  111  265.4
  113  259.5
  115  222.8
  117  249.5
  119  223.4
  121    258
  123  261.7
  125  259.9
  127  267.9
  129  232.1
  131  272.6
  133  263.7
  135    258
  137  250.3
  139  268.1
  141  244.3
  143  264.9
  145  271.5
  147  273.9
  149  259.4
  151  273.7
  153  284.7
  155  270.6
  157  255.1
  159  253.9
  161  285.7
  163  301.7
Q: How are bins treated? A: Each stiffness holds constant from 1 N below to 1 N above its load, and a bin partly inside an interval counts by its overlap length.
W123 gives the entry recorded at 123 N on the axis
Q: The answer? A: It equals 261.7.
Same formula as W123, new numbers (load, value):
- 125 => 259.9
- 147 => 273.9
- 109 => 250.4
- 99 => 243.3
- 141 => 244.3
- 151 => 273.7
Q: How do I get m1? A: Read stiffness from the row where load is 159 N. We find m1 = 253.9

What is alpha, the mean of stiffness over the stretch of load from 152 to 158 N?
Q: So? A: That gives 270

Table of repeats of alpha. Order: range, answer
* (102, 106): 233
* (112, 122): 243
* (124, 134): 259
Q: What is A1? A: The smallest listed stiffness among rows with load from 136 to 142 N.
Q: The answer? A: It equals 244.3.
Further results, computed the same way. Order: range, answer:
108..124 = 222.8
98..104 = 230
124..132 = 232.1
